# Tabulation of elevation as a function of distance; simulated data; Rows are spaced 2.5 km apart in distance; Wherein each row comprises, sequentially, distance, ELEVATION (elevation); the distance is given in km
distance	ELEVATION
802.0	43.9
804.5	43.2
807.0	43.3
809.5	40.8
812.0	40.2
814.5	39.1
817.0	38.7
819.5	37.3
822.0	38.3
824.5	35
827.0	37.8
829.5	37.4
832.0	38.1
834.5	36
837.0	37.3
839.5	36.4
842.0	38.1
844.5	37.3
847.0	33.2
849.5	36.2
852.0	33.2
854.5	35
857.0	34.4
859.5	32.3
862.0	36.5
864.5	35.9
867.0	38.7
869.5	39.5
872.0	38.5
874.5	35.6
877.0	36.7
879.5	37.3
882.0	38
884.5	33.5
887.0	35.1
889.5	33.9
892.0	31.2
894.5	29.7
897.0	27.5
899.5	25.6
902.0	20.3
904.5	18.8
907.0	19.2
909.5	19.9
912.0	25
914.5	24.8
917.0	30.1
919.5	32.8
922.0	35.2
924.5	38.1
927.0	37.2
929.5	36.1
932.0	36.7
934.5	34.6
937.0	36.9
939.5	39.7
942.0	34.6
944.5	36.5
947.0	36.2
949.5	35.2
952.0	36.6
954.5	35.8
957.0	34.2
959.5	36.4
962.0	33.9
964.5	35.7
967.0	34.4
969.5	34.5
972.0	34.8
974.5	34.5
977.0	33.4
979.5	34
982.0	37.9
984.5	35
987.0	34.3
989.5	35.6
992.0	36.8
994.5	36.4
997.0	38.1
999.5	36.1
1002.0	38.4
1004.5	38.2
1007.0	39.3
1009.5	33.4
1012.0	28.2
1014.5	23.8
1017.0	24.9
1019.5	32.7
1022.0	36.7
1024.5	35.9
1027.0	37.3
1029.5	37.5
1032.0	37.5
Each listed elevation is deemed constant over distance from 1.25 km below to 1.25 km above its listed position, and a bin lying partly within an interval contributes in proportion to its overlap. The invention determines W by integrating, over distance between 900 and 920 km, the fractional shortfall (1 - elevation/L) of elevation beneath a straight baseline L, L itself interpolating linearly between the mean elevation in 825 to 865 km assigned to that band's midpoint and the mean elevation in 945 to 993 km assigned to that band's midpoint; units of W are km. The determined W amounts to 6.73 km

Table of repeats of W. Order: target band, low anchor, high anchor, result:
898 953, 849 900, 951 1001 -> 5.8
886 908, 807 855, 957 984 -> 5.7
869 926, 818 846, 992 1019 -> 8.4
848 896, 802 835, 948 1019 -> 3.0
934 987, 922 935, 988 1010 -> 1.9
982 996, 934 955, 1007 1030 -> -0.8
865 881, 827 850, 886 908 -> -3.5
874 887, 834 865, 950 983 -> -0.3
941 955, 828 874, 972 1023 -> -0.3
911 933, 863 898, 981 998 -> 1.6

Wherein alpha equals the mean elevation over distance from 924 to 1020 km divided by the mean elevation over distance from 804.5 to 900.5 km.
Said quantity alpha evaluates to 1.0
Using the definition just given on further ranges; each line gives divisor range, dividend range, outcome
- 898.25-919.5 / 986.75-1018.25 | 1.45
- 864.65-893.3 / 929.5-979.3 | 0.98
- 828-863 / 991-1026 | 0.95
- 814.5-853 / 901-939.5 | 0.82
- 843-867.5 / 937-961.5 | 1.03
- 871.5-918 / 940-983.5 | 1.20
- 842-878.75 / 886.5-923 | 0.75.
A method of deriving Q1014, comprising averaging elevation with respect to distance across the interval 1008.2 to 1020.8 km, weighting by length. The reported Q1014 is 28.7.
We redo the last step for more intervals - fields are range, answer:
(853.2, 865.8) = 34.8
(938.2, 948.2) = 36.8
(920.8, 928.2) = 36.8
